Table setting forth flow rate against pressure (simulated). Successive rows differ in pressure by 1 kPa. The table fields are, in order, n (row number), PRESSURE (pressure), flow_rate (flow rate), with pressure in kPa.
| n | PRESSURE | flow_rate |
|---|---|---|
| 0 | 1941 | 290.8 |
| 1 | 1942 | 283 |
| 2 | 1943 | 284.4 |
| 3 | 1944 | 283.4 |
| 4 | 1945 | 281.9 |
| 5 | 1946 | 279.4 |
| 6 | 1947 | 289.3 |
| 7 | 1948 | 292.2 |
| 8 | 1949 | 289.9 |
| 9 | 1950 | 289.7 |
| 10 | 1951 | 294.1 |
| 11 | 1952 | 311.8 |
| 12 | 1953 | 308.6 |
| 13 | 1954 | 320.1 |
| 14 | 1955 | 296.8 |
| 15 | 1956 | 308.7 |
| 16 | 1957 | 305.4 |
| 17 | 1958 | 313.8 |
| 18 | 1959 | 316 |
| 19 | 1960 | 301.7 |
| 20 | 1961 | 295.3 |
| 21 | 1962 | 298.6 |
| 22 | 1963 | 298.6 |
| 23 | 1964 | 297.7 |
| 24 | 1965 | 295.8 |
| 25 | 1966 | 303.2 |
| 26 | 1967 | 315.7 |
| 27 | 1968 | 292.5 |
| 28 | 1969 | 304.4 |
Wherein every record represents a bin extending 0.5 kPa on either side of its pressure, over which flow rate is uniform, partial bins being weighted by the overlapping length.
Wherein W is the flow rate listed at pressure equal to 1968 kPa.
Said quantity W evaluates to 292.5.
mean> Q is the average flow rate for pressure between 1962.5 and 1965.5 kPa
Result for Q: 297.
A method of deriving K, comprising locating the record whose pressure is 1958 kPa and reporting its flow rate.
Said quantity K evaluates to 313.8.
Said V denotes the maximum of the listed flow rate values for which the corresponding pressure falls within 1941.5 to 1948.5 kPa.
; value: 292.2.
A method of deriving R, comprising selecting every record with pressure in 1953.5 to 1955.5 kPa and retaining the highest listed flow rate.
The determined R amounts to 320.1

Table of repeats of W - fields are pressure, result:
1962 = 298.6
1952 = 311.8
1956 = 308.7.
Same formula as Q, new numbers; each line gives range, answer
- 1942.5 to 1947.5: 284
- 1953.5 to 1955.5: 308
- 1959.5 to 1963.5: 299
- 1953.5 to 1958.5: 309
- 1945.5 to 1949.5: 288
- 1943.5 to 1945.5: 283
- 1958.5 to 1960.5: 309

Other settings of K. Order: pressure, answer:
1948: 292.2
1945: 281.9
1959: 316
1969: 304.4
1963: 298.6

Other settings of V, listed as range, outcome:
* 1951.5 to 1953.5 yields 311.8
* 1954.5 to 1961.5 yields 316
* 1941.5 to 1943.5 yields 284.4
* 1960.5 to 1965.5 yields 298.6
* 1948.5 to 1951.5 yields 294.1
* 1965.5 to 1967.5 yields 315.7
